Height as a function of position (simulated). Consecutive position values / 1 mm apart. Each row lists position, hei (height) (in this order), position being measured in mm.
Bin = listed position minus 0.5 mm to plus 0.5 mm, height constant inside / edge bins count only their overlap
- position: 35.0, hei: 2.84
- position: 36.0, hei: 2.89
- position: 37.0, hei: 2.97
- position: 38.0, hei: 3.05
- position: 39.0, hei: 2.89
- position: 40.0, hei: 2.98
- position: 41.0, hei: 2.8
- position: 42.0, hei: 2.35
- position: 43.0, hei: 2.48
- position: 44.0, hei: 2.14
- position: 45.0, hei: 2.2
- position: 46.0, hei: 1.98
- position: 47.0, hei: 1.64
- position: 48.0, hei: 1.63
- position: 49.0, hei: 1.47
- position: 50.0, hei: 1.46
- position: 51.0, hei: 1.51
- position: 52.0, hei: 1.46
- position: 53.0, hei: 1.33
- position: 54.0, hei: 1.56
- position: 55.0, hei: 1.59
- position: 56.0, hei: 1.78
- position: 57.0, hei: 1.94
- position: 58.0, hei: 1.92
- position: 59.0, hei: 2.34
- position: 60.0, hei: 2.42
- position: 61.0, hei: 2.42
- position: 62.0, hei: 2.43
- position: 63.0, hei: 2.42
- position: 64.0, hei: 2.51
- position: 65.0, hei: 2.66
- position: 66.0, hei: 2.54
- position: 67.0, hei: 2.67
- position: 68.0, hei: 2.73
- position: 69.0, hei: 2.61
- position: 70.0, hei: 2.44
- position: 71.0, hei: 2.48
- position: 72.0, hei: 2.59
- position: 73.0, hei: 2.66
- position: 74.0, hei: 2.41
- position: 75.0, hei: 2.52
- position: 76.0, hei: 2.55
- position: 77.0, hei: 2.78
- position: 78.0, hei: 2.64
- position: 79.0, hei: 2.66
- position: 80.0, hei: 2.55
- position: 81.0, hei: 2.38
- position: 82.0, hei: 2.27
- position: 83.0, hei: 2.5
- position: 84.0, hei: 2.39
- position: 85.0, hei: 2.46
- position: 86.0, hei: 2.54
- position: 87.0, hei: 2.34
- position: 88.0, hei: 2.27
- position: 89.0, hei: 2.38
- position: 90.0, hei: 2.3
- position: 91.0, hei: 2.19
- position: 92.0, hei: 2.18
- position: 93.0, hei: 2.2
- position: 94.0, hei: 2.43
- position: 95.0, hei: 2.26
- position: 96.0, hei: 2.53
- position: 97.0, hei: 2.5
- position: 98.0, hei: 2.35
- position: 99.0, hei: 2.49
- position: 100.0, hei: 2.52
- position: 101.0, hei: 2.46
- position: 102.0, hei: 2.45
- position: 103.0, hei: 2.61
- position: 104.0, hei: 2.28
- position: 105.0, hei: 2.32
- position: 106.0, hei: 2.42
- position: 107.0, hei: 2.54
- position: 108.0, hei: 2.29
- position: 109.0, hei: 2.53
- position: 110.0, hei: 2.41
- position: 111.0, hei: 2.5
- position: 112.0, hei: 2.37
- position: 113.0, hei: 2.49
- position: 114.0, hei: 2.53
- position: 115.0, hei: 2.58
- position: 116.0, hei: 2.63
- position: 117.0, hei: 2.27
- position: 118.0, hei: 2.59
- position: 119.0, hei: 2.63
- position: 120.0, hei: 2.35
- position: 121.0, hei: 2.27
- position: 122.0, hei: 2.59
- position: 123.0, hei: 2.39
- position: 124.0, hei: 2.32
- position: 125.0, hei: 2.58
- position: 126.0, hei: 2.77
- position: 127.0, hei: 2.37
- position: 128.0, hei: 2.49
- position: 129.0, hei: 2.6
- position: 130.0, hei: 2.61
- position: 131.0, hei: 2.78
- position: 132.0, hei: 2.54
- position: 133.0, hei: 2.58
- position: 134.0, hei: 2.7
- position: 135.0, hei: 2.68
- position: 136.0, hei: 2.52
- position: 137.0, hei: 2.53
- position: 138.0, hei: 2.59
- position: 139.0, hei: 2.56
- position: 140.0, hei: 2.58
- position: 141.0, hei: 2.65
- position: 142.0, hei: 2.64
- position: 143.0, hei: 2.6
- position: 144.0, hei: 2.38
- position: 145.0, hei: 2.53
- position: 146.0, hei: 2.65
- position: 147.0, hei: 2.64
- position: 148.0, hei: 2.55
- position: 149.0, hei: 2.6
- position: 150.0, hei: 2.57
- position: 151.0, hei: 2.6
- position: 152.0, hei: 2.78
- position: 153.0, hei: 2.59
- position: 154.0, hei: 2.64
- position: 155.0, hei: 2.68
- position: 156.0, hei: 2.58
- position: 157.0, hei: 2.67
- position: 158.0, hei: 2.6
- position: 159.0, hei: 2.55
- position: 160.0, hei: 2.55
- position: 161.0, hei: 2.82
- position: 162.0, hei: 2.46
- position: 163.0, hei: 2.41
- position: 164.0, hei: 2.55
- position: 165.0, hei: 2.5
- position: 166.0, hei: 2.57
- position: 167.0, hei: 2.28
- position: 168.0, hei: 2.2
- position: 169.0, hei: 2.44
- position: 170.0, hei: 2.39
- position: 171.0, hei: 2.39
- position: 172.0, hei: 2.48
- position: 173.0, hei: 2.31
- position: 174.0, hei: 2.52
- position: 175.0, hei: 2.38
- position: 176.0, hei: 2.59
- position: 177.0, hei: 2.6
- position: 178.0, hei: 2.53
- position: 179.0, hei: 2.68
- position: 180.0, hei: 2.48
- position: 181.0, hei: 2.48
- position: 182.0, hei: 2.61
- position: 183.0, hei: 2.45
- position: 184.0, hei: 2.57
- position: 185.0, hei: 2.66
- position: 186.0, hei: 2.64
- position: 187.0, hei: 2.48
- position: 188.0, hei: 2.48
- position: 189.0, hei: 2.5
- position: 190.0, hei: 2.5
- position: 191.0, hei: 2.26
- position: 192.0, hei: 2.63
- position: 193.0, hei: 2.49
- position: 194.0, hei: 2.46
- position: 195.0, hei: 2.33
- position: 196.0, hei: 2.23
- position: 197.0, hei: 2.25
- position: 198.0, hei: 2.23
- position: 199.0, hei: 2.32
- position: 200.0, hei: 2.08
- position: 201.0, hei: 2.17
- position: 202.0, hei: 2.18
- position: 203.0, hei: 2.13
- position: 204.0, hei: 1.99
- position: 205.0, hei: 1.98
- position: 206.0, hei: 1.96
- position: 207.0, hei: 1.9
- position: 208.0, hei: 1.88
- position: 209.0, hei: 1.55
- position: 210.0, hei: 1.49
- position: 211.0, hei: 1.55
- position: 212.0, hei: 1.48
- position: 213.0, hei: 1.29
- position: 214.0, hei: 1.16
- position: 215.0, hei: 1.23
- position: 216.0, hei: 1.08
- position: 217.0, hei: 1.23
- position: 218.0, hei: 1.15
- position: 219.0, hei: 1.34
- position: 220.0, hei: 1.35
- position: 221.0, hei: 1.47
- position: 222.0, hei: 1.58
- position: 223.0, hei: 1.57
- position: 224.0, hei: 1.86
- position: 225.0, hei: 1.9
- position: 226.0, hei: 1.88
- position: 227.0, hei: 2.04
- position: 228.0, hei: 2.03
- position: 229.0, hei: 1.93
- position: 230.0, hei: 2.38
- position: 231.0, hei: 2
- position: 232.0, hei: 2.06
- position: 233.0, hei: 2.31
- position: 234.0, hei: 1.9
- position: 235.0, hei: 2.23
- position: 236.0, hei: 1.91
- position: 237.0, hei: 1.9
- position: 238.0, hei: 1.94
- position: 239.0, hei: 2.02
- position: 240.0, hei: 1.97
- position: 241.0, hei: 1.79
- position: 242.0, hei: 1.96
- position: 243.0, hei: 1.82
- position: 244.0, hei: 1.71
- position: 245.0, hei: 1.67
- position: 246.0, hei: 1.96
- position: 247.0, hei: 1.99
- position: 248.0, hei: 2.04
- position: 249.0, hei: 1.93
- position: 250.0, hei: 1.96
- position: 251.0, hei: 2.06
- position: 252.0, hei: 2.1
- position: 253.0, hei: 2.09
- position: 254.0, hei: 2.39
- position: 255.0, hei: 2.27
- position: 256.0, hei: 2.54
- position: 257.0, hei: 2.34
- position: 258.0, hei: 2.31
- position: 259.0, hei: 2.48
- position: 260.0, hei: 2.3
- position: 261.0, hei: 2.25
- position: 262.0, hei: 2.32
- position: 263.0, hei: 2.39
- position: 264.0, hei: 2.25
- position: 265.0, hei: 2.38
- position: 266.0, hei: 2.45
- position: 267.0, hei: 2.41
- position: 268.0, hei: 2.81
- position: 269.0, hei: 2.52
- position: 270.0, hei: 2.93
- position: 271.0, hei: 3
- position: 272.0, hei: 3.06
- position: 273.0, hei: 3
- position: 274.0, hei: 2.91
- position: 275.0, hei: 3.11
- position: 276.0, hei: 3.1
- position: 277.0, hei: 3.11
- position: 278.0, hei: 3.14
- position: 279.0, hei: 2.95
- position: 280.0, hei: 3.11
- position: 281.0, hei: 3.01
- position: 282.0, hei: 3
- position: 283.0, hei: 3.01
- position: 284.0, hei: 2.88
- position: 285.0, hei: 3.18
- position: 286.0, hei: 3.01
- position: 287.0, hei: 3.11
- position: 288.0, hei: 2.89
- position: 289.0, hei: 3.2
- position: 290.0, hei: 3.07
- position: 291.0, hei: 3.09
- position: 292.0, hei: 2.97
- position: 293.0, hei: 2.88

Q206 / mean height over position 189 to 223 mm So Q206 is 1.85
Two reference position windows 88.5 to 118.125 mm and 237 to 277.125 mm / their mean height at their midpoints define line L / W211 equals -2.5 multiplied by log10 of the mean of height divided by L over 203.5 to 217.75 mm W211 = 0.46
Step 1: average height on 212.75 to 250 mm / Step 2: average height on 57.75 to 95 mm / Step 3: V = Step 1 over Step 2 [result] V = 0.72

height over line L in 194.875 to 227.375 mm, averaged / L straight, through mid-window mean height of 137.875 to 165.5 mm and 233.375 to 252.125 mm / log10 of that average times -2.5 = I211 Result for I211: 0.238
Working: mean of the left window 2.59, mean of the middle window 1.74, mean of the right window 1.94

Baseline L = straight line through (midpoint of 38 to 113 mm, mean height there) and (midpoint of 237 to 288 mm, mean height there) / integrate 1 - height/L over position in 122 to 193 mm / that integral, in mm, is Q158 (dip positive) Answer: -4.5 mm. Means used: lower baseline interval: 2.33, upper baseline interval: 2.48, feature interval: 2.54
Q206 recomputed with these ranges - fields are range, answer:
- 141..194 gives 2.53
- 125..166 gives 2.59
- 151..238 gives 2.17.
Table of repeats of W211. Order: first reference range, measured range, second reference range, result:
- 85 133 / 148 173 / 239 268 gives -0.084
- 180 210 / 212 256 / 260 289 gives 0.365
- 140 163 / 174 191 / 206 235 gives -0.159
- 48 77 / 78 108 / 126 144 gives -0.022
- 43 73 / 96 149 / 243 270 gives -0.169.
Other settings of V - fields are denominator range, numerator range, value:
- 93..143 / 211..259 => 0.74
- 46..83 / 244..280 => 1.11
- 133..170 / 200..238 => 0.69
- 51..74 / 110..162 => 1.15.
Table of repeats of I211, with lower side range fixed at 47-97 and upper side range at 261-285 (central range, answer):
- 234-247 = 0.39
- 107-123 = -0.04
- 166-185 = 0.03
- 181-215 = 0.21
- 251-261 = 0.20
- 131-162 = -0.06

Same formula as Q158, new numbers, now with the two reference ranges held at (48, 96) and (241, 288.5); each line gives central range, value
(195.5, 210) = 2.40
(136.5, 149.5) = -1.14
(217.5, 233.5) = 4.36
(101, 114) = -0.65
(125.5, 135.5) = -1.10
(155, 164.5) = -0.76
